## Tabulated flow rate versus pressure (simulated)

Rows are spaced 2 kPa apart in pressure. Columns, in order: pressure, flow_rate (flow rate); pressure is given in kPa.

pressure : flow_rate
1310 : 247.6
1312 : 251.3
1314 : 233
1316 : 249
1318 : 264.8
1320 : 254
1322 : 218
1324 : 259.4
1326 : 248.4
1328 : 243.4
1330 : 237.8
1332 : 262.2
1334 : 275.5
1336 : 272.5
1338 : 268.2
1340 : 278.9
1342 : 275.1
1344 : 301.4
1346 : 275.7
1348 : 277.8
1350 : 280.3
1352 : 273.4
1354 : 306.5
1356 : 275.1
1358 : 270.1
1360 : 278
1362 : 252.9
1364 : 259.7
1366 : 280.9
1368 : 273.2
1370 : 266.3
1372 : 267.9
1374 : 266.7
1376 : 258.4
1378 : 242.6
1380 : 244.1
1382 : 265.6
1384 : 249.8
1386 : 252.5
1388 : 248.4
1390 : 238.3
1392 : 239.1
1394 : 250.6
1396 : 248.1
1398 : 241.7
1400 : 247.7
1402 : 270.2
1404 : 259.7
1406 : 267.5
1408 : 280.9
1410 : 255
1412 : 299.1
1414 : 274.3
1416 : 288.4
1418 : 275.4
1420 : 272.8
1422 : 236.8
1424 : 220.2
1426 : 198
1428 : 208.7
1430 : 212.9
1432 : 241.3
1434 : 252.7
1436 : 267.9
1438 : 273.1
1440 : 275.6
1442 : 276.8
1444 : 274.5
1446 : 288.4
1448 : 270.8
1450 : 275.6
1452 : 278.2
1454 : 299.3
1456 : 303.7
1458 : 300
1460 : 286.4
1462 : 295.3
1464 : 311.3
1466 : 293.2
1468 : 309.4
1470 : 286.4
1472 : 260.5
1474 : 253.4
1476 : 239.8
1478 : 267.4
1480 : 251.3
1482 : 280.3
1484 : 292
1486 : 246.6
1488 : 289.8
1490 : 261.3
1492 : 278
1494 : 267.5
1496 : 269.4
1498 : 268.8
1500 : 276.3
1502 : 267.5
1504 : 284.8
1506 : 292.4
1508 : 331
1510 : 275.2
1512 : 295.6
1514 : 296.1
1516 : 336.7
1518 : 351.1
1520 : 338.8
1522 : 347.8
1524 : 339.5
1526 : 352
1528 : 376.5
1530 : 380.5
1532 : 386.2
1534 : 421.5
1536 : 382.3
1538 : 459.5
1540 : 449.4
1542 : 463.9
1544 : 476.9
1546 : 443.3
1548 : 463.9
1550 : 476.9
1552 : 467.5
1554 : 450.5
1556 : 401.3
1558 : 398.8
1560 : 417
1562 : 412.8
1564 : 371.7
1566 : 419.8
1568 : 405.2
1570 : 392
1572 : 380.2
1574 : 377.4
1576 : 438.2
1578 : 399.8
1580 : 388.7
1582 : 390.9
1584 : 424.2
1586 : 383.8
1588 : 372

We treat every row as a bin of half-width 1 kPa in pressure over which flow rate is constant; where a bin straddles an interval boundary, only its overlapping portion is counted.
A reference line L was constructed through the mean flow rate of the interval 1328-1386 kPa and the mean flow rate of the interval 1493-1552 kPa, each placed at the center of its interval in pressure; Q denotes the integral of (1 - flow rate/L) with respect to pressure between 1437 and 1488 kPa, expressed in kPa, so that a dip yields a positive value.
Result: 7.3 kPa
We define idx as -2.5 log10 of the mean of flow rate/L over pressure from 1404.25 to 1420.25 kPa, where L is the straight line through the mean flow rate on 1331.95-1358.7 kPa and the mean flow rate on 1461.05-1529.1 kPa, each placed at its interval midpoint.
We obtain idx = 0.04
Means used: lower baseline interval 279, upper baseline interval 294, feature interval 276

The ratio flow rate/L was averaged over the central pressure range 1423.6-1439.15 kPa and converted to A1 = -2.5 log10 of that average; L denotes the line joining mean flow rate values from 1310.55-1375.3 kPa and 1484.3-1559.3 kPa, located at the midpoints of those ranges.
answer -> 0.30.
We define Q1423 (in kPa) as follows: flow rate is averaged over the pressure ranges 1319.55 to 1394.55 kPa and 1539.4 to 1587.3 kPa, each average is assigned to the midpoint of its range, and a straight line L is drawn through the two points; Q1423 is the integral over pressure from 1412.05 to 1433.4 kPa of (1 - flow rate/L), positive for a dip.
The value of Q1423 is 4.57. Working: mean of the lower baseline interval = 263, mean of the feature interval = 246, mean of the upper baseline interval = 420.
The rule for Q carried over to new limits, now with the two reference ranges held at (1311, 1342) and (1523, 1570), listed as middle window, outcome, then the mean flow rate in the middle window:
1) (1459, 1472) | 2.31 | 294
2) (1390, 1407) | 3.09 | 252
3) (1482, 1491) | 2.41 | 273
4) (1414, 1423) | 1.50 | 269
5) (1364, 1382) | 1.66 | 263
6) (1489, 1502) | 3.76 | 270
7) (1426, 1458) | 7.08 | 266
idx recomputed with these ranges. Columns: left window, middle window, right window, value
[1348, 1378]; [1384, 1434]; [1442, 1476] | 0.11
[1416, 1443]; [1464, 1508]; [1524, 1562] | 0.21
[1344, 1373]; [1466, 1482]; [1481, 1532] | 0.11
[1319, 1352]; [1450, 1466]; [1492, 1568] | 0.13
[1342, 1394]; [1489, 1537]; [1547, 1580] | 0.18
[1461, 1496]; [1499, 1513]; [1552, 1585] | 0.09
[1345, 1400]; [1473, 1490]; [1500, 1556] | 0.28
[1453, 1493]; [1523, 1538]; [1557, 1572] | -0.08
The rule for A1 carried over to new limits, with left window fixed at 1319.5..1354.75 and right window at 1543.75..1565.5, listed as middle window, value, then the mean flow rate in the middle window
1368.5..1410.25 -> 0.20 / 256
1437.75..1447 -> 0.24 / 278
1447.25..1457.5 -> 0.23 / 287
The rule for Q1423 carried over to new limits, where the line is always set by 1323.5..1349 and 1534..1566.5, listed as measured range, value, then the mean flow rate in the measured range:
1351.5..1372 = 1.0 kPa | 273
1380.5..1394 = 2.6 kPa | 249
